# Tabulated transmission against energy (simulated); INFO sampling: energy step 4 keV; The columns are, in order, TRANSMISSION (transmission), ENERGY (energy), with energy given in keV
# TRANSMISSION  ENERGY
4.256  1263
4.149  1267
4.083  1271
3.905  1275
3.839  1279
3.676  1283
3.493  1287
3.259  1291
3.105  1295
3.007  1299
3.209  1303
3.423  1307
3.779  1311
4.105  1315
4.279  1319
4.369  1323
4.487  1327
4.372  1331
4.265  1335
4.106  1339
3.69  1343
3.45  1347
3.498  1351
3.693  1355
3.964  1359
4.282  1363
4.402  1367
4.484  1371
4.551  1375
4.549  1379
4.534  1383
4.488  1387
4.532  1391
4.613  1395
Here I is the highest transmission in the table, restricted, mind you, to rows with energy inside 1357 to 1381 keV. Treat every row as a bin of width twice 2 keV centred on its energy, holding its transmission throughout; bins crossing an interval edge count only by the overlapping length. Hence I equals 4.551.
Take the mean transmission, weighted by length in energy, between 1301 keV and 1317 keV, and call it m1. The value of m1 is 3.63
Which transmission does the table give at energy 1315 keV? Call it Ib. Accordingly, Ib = 4.105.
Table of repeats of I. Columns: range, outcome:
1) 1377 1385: 4.549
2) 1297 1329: 4.487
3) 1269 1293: 4.083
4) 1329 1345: 4.372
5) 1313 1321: 4.279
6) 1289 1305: 3.259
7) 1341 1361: 3.964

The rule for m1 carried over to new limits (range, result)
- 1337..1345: 3.9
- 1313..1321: 4.19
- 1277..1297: 3.47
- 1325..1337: 4.37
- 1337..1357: 3.69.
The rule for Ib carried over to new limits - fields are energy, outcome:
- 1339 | 4.106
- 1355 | 3.693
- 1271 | 4.083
